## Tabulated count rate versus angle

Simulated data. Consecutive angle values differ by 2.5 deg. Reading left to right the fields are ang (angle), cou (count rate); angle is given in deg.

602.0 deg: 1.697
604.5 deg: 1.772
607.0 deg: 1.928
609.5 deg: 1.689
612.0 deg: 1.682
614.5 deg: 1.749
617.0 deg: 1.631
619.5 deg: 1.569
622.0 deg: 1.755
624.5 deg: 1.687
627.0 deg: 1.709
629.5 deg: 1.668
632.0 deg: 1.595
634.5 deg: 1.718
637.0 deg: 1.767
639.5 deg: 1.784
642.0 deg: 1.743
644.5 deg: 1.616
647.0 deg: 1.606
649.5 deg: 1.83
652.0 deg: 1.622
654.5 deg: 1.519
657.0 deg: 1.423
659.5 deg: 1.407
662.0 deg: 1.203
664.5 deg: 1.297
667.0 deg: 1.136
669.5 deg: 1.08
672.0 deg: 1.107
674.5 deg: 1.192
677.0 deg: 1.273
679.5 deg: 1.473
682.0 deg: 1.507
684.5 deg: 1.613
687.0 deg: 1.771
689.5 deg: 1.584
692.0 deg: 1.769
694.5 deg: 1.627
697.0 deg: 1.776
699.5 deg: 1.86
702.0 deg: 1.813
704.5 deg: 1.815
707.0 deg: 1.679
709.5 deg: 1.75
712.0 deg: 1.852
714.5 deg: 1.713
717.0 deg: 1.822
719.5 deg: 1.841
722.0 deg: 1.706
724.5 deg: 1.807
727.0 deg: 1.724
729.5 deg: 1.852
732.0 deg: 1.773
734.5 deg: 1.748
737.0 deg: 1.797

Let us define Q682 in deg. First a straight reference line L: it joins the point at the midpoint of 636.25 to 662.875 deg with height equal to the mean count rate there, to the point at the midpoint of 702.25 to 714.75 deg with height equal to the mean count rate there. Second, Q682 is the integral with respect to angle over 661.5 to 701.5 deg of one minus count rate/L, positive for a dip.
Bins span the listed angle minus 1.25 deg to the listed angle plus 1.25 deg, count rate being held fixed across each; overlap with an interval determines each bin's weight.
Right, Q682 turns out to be 5.4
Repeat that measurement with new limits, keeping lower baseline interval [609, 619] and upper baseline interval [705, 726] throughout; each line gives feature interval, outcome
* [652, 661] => 1.3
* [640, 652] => 0.1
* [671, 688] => 3.1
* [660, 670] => 3.0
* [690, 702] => 0.0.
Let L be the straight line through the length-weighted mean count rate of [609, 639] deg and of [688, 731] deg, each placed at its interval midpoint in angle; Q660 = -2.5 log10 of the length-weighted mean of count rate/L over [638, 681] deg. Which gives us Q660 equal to 0.20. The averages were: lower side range 1.69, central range 1.43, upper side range 1.76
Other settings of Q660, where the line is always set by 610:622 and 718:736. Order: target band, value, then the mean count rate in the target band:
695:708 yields -0.02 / 1.78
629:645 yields -0.01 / 1.7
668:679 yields 0.41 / 1.18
